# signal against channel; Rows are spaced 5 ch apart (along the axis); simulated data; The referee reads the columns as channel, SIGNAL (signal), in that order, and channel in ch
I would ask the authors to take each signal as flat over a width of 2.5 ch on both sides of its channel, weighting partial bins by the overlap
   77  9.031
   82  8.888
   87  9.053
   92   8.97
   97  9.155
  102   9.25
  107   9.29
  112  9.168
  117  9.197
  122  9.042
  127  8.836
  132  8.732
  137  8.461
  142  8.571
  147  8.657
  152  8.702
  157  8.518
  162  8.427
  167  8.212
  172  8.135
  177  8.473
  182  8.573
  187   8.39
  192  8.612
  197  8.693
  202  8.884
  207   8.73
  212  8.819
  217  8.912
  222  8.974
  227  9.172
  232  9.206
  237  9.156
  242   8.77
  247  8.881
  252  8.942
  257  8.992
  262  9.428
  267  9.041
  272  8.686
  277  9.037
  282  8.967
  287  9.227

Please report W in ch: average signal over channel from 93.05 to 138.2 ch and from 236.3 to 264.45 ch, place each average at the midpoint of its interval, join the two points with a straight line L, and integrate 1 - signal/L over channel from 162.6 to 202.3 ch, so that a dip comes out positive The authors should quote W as 2.4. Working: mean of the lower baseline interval 9.03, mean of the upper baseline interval 9.02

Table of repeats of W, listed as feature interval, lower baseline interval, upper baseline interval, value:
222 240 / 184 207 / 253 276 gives -0.6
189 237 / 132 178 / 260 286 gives -0.8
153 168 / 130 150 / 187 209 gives 0.3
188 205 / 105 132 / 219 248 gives 0.6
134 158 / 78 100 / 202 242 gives 1.1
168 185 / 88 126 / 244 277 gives 1.3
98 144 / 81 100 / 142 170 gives -0.9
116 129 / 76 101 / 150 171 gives -0.4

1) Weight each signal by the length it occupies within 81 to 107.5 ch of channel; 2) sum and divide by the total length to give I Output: 9.1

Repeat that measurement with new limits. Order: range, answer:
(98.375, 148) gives 8.93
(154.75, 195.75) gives 8.43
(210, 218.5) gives 8.86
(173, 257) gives 8.82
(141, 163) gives 8.59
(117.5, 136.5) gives 8.86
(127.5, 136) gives 8.71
